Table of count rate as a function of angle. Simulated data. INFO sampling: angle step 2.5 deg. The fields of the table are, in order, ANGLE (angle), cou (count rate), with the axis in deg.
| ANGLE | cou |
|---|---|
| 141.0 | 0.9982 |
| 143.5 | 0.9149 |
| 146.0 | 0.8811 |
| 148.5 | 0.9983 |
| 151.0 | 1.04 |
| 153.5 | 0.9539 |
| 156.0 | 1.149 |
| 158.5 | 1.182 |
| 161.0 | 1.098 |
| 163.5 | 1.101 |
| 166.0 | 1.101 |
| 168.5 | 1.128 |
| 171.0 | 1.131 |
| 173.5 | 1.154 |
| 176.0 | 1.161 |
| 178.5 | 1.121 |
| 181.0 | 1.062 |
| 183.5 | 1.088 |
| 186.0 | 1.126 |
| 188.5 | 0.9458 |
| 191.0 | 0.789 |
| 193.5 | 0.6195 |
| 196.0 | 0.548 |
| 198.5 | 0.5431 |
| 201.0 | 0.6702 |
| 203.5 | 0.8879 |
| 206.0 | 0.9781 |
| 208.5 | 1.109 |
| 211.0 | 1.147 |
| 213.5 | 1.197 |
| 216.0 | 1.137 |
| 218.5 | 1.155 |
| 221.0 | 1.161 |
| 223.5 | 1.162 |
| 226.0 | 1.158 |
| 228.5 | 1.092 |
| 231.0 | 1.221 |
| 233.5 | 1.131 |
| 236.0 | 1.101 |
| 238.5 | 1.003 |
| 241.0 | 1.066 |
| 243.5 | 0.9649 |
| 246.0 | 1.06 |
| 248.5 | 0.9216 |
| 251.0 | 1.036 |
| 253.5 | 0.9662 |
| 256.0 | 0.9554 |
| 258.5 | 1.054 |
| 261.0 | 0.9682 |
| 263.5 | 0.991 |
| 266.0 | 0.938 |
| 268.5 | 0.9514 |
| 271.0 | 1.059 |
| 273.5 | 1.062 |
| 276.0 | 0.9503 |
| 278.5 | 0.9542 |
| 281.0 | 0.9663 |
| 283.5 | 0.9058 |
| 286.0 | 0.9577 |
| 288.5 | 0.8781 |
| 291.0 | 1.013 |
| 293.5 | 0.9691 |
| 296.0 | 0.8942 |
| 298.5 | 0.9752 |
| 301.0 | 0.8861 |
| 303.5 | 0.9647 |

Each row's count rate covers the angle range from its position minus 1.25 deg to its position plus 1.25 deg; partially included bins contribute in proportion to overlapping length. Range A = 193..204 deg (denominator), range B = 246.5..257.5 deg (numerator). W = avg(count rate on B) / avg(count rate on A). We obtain 1.53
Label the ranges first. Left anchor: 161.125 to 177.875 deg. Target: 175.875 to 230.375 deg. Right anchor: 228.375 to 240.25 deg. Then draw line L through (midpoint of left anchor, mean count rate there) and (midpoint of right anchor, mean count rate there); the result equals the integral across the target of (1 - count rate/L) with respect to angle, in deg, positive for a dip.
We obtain 6.09 deg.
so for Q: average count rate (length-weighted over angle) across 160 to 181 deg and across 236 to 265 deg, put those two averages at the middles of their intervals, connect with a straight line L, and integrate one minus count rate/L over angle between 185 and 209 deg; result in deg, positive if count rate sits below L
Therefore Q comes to 6.0 deg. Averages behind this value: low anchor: 1.12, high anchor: 1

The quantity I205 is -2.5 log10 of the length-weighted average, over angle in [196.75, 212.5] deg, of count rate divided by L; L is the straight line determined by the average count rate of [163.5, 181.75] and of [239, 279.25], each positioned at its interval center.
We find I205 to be 0.21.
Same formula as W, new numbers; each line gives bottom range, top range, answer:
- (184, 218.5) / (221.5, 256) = 1.17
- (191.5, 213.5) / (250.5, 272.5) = 1.19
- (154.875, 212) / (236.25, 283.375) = 1.00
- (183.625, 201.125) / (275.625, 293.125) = 1.22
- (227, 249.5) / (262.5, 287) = 0.91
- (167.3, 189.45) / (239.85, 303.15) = 0.88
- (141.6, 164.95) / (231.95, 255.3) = 0.99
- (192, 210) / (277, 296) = 1.23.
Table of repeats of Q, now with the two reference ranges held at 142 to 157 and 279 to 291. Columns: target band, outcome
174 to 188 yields -1.9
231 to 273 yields -3.0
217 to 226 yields -1.9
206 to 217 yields -1.9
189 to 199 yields 3.3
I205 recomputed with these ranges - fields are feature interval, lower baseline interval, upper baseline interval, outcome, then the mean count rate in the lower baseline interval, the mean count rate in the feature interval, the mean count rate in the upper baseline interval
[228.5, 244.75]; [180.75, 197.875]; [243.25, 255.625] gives -0.13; 0.86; 1.08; 0.989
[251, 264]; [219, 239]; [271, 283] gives 0.06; 1.13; 0.991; 0.986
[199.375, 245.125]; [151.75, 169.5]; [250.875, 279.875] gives -0.04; 1.1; 1.07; 0.989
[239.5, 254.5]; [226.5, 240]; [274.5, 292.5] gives 0.07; 1.11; 1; 0.948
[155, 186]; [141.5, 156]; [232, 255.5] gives -0.14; 0.976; 1.12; 1.03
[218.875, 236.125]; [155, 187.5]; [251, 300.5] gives -0.11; 1.12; 1.15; 0.969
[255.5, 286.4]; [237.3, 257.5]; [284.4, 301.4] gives -0.01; 0.997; 0.979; 0.941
